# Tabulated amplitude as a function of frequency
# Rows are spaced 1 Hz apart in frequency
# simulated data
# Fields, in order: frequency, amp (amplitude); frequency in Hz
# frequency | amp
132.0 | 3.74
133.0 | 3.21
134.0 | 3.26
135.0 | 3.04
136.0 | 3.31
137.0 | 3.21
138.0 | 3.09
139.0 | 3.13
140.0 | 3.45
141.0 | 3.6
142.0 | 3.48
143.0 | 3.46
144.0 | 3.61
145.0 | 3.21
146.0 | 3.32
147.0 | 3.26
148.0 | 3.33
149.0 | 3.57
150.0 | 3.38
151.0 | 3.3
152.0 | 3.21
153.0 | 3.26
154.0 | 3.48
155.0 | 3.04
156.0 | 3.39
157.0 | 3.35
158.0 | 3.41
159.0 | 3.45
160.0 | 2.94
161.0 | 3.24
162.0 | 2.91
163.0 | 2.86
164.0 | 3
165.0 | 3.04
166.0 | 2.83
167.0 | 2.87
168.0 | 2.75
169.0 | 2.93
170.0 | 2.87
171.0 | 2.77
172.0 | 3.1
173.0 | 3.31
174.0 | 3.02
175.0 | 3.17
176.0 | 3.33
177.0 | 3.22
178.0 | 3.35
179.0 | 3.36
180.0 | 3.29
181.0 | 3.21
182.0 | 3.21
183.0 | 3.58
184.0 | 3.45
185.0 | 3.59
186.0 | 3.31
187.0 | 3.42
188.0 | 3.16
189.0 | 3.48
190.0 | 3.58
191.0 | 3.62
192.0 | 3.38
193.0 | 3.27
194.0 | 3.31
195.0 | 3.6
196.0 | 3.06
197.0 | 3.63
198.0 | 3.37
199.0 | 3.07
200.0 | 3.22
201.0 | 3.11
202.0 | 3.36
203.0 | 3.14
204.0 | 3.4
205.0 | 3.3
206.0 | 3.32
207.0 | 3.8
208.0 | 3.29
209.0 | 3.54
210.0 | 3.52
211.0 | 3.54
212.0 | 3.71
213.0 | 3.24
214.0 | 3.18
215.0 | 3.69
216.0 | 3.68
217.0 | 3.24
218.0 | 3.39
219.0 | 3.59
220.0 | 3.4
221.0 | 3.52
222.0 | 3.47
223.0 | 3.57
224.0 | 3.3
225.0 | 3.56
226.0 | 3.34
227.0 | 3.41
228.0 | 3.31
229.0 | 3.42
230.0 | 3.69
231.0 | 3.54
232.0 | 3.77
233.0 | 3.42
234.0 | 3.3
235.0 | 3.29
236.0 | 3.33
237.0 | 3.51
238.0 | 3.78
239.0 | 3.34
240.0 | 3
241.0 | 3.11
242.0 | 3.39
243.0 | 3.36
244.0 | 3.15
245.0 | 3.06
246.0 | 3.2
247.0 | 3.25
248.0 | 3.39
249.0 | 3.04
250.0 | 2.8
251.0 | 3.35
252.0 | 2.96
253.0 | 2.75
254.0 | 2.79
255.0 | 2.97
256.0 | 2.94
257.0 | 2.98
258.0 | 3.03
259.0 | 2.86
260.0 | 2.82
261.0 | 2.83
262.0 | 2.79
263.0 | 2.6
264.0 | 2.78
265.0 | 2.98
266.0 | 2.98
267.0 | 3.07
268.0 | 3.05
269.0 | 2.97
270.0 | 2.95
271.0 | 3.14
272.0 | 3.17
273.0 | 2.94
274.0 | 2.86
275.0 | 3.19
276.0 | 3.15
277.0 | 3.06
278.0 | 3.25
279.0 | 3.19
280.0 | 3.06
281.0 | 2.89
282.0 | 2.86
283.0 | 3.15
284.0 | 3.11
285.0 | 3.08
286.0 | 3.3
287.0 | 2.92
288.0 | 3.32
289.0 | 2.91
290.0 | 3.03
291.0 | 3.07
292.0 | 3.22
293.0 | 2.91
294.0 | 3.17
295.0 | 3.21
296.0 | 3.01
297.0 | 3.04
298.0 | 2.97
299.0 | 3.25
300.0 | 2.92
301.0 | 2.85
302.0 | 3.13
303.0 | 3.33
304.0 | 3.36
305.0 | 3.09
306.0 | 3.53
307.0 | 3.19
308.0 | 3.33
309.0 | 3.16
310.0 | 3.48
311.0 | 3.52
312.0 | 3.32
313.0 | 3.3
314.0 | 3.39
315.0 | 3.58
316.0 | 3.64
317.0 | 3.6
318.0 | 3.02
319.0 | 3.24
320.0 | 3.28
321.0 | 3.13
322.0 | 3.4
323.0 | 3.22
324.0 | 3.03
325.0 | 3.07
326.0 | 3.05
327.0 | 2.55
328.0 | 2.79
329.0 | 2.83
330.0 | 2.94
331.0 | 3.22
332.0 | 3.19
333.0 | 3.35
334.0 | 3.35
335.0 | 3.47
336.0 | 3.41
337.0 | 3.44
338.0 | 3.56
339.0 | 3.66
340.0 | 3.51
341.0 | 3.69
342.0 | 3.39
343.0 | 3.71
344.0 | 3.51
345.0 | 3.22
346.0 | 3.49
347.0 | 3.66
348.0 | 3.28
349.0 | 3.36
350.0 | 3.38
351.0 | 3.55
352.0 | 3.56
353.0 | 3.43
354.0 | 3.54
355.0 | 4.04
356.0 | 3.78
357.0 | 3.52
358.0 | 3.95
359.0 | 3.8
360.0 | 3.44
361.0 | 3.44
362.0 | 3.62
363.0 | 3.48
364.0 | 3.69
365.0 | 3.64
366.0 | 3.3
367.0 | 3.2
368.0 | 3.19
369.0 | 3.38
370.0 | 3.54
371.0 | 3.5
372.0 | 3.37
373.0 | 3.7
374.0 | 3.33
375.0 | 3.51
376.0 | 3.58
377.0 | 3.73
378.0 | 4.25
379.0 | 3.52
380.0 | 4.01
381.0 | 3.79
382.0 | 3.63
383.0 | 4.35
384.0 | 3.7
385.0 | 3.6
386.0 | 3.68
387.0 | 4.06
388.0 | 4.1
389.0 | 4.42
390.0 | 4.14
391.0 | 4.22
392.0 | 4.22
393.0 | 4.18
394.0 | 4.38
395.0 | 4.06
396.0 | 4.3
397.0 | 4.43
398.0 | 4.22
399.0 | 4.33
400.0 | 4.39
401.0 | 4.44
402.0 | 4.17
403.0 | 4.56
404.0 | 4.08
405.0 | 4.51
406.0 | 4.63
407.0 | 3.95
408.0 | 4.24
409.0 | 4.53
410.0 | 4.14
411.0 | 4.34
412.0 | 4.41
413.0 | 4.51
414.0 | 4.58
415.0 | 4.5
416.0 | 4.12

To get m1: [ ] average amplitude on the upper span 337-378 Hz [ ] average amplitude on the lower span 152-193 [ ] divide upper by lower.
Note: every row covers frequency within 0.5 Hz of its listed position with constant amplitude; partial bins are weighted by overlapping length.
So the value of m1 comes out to 1.1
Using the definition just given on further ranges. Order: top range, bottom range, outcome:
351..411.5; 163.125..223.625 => 1.18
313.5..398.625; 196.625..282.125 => 1.11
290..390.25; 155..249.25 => 1.03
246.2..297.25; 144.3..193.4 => 0.93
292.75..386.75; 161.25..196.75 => 1.06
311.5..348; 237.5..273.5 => 1.09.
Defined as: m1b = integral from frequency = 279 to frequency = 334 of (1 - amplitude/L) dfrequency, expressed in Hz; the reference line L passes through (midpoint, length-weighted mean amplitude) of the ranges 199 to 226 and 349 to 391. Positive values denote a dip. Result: 6.3 Hz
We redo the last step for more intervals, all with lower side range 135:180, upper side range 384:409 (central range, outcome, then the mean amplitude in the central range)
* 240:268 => 4.7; 3.01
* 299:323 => 3.5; 3.29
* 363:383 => 2.6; 3.59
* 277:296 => 3.4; 3.09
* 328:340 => 2.0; 3.3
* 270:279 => 1.5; 3.09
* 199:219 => 0.1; 3.4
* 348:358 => 1.1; 3.58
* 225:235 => 0.1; 3.46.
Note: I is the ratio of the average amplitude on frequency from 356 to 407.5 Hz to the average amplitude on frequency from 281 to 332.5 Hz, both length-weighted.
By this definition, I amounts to 1.23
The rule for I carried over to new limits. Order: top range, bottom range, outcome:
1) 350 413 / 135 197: 1.20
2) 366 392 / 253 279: 1.26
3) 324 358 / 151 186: 1.07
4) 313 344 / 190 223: 0.97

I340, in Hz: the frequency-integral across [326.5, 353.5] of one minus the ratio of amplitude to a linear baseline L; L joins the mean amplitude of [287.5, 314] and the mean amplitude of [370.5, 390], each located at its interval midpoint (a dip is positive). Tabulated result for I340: 1.0 Hz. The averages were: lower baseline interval 3.18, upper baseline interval 3.79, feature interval 3.35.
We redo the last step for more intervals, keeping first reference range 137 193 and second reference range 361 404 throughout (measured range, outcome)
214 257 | 1.74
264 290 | 3.77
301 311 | 1.04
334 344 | 0.60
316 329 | 2.03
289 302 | 2.06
